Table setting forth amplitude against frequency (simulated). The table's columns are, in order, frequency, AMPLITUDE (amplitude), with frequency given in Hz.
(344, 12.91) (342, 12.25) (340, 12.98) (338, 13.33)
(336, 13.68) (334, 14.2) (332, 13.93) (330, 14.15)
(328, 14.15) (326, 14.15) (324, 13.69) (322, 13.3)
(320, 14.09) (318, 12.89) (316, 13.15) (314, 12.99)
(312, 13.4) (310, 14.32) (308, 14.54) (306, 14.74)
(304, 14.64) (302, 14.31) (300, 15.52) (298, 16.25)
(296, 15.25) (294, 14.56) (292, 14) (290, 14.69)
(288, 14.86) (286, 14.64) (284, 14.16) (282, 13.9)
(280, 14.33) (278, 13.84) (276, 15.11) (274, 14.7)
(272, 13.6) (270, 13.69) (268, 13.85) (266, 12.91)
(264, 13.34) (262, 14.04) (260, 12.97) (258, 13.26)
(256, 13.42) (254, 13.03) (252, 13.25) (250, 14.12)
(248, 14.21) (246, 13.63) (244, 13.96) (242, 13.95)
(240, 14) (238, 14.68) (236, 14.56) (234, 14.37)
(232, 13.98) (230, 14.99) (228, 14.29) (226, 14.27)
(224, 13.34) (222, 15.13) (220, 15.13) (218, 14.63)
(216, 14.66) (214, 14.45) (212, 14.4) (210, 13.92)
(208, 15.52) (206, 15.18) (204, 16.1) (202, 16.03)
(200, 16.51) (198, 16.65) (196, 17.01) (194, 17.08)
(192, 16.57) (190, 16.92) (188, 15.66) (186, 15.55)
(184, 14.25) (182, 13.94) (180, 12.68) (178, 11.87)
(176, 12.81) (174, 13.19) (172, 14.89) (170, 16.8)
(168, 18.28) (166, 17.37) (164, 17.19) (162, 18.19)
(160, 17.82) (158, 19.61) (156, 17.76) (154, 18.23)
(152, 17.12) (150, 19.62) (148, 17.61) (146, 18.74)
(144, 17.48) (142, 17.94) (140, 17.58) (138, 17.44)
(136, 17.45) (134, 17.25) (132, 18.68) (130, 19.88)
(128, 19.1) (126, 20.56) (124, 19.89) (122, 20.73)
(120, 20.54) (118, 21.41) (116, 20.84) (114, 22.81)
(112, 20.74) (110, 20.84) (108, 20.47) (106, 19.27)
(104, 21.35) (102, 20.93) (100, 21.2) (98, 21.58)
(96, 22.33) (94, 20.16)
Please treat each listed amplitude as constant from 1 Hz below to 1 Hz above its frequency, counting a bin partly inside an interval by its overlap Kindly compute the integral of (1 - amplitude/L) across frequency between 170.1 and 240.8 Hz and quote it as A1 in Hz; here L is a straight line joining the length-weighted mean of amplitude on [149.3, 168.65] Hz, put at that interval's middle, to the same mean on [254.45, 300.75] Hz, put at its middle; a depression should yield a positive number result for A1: 7.2 Hz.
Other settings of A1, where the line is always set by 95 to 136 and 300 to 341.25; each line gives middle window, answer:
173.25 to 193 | 4.2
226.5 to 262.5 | 5.2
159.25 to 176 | 2.1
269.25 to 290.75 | 1.2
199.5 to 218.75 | 2.6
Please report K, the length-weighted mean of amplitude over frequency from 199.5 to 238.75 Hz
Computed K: 14.8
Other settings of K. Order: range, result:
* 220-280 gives 14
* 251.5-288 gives 13.8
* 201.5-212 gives 15.2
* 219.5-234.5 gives 14.4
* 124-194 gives 17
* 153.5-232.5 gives 15.6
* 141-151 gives 18.3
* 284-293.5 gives 14.5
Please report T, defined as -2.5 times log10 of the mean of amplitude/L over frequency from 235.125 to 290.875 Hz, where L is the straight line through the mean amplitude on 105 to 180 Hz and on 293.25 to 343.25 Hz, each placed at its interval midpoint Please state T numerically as 0.10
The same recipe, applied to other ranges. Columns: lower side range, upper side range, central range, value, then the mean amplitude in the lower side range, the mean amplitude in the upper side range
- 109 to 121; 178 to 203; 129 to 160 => 0.05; 21.2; 15.6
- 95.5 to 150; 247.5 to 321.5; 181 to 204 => 0.08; 19.8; 14.1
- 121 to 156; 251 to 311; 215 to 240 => 0.10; 18.5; 14.2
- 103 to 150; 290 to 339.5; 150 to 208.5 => 0.12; 19.5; 14.1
